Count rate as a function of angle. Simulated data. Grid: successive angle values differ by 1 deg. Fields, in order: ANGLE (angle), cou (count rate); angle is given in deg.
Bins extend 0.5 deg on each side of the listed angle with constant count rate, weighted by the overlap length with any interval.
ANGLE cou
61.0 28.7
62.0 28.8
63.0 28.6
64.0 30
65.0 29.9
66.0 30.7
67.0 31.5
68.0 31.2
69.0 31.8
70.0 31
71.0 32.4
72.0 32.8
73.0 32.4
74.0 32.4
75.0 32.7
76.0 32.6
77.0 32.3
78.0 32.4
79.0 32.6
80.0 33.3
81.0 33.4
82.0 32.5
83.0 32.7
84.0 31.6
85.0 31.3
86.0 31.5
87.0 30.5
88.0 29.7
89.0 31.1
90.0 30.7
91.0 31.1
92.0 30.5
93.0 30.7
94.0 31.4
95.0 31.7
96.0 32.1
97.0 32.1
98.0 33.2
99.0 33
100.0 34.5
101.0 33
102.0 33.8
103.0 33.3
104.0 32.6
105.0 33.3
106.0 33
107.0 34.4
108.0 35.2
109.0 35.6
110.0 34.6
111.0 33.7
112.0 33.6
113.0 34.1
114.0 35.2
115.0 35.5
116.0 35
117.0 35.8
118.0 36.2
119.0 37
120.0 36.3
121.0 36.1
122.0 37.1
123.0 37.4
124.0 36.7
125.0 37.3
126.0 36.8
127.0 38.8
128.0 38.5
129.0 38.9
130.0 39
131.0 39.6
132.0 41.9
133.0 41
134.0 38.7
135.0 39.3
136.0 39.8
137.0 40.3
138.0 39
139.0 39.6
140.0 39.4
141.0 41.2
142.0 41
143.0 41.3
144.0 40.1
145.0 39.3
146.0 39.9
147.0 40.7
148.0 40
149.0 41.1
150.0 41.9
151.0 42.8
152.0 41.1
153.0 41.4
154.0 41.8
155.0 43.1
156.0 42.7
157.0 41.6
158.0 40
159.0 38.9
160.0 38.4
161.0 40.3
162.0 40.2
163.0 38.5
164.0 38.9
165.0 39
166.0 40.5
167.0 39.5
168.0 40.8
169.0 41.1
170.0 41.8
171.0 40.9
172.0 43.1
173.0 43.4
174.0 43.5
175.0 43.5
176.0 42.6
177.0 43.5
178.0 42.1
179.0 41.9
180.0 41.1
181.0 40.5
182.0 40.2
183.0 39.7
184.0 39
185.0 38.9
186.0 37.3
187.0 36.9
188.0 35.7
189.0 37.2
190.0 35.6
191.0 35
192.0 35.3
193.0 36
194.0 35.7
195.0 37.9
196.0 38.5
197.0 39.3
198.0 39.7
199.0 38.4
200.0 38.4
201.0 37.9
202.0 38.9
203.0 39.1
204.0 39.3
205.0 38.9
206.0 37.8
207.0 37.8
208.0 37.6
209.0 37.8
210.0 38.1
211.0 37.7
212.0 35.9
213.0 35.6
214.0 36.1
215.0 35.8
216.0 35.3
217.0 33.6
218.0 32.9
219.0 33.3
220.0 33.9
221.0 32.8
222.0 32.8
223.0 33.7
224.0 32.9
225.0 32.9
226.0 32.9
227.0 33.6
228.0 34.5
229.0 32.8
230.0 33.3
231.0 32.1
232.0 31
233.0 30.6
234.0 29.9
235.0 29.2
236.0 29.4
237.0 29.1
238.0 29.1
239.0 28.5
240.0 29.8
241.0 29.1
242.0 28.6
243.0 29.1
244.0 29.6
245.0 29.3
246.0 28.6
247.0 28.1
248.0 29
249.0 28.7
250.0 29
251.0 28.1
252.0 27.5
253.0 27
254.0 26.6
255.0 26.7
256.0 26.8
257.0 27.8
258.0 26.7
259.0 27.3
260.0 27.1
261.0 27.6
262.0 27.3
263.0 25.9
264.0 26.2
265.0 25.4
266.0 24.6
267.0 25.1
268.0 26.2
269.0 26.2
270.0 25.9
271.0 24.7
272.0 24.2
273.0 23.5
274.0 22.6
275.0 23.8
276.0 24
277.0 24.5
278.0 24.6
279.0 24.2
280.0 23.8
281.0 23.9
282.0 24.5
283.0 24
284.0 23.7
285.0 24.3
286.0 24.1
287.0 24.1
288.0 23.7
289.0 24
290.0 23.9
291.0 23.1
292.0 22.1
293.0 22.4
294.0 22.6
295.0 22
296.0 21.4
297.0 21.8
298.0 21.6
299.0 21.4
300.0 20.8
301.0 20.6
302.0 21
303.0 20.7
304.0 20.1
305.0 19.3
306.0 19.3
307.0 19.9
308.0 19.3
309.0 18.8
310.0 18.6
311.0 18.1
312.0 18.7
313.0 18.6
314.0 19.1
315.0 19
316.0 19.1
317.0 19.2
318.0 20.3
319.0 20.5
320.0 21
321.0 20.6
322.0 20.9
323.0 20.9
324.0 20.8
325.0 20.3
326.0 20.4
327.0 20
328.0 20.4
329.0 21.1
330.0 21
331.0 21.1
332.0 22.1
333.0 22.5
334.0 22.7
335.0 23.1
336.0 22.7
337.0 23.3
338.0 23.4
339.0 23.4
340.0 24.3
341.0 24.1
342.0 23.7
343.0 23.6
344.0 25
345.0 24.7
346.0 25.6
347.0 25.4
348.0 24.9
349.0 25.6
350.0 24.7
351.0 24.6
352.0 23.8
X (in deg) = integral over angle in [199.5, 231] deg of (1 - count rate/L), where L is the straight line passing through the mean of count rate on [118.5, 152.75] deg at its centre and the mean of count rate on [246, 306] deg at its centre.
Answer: -4.64 deg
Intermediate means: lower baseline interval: 39.4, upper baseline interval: 24.5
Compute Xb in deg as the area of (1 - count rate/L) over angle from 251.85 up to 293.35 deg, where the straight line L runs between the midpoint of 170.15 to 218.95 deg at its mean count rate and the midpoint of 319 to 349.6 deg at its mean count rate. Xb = 6.42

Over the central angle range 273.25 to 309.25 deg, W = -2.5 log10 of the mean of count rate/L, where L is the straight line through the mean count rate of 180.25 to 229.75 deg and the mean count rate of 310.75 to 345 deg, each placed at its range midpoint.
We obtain 0.16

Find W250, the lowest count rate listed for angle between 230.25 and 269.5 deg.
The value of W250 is 24.6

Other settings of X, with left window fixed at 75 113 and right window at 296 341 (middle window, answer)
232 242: -1.8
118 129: -2.2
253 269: -1.8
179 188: -3.6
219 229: -2.9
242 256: -2.2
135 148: -4.3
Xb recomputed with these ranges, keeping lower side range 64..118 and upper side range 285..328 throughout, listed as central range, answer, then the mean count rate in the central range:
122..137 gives -4.1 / 38.8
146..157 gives -4.6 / 41.6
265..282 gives -1.4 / 24.5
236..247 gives -2.1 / 29.1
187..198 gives -3.9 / 36.8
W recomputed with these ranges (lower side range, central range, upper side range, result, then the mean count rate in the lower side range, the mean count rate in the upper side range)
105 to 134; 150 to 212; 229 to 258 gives -0.20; 36.6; 29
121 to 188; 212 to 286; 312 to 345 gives 0.06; 40.2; 21.5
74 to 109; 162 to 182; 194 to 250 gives -0.24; 32.4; 33.7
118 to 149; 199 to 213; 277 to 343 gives -0.19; 39.1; 21.7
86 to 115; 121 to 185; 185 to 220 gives -0.16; 32.8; 36.9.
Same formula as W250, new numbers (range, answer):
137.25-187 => 36.9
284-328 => 18.1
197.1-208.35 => 37.6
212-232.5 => 31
